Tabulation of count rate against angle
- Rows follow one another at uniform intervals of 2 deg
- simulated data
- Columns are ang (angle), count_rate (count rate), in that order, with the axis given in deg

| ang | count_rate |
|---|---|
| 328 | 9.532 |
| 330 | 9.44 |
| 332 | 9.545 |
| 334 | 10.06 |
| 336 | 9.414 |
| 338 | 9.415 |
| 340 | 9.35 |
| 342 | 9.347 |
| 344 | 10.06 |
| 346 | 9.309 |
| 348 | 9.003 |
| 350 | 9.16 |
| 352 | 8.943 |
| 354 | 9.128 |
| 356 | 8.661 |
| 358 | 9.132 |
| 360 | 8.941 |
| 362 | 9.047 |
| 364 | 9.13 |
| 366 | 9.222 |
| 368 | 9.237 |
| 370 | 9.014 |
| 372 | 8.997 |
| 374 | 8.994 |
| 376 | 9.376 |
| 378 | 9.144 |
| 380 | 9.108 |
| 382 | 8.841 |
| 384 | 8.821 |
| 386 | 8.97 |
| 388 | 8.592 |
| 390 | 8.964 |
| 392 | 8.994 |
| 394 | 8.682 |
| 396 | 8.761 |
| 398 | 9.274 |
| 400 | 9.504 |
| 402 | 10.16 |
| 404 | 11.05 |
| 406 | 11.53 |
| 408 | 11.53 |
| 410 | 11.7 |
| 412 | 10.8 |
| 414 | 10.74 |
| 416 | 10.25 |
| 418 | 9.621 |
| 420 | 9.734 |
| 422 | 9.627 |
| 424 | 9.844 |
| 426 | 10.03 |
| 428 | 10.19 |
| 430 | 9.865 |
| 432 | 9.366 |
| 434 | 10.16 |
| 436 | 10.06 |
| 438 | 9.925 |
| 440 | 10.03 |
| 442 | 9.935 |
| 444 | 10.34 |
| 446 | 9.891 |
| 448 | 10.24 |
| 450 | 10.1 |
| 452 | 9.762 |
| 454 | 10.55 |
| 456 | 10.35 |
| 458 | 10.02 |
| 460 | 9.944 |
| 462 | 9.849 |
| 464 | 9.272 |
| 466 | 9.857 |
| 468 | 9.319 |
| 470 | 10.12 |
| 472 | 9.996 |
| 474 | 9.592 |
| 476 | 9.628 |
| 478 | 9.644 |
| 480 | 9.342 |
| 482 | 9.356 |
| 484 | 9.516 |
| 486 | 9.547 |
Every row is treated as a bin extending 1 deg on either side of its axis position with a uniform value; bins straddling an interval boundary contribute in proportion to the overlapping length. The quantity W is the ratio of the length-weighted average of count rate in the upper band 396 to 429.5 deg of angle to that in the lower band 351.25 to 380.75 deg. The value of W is 1.13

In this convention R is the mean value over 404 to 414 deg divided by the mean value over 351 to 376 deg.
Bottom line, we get 1.25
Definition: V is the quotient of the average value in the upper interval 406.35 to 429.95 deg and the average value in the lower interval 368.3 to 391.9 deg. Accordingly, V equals 1.2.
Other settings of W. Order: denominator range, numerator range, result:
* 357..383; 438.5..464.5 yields 1.10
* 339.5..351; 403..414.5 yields 1.20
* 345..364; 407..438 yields 1.13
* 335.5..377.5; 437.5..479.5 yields 1.08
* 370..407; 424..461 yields 1.08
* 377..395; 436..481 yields 1.11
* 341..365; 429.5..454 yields 1.09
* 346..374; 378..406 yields 1.03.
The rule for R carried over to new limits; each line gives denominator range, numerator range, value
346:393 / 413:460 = 1.11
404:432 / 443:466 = 0.96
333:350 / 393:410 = 1.07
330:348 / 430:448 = 1.05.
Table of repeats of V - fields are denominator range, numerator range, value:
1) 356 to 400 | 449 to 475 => 1.10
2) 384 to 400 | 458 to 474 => 1.09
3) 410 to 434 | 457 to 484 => 0.96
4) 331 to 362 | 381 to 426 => 1.06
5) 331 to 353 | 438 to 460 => 1.07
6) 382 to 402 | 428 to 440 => 1.10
